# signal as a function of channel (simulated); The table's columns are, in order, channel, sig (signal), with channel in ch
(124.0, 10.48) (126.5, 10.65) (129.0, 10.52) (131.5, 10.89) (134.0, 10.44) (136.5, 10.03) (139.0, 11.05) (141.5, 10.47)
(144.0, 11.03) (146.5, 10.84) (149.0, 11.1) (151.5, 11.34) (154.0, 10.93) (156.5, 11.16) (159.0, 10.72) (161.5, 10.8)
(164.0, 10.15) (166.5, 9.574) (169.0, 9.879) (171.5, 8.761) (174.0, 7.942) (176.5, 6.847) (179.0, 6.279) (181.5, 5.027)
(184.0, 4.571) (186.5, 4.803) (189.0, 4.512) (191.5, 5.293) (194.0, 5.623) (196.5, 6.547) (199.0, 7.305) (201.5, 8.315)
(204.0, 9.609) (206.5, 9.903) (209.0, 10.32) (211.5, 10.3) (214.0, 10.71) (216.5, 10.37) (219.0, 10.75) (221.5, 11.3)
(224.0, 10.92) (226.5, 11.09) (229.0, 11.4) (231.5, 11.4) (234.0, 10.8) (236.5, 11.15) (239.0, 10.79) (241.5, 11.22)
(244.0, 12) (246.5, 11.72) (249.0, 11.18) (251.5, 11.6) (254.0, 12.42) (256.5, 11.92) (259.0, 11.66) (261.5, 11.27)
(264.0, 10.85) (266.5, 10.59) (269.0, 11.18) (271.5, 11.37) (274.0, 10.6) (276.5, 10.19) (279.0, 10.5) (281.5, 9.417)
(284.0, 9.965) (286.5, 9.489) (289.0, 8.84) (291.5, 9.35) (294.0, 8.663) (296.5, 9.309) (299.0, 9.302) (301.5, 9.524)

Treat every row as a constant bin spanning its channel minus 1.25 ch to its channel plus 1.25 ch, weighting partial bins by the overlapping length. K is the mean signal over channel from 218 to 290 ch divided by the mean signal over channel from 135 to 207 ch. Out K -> 1.27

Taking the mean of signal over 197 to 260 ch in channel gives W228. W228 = 10.8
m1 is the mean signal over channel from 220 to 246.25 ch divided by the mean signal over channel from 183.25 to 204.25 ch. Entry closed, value 1.82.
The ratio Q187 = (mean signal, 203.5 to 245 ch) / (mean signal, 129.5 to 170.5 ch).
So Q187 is 1.02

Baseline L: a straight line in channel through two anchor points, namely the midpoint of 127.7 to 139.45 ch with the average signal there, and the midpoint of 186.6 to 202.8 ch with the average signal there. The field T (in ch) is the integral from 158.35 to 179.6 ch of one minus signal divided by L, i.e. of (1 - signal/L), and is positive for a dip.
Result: -2.5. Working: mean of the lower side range 10.6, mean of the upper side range 6.17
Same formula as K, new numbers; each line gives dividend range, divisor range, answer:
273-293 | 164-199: 1.45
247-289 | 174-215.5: 1.49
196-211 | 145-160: 0.80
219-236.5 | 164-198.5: 1.65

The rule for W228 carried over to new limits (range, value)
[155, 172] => 10.2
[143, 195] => 8.44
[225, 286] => 11.1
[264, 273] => 11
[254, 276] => 11.2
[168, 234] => 8.49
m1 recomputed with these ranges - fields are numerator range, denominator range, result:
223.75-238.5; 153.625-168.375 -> 1.06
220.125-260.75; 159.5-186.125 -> 1.43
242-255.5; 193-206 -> 1.54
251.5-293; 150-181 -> 1.13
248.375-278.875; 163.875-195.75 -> 1.66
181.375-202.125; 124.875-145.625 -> 0.54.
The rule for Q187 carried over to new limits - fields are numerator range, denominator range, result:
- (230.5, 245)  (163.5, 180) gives 1.33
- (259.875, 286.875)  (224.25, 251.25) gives 0.94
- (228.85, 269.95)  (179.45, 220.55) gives 1.47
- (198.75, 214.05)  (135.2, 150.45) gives 0.89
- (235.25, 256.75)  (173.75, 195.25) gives 2.08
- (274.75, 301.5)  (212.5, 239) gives 0.87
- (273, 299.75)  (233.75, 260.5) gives 0.83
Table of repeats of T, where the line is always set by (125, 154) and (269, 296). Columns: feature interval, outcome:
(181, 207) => 9.9 ch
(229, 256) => -3.5 ch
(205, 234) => -1.4 ch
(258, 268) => -1.1 ch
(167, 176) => 1.5 ch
